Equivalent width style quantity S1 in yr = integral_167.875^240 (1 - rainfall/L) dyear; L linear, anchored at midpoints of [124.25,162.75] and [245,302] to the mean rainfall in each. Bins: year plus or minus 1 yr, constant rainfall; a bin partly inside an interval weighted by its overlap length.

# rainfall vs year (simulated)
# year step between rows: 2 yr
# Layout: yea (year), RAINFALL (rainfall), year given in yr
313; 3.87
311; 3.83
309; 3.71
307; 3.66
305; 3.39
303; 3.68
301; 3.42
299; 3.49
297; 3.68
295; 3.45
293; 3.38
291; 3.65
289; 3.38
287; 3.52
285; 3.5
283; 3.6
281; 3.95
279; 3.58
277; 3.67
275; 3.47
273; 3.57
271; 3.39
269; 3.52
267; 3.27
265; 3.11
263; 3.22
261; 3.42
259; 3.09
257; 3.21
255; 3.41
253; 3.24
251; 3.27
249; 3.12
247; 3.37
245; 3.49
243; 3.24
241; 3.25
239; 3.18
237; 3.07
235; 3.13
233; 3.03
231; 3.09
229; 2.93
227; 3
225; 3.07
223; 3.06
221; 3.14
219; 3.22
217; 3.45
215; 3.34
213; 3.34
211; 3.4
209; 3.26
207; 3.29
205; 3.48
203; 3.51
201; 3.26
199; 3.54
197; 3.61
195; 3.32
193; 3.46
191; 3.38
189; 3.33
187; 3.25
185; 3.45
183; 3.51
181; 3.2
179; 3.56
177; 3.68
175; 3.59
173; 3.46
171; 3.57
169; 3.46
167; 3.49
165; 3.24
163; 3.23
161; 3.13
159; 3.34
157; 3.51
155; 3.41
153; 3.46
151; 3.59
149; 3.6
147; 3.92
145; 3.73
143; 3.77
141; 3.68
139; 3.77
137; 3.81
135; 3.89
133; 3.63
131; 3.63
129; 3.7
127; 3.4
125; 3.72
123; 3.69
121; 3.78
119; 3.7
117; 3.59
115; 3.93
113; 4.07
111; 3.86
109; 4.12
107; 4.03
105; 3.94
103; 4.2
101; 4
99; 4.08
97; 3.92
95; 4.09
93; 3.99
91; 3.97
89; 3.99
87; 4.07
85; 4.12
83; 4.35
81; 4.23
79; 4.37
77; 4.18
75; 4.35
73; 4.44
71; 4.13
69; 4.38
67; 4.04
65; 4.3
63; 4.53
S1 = 4.1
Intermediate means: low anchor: 3.61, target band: 3.32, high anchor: 3.43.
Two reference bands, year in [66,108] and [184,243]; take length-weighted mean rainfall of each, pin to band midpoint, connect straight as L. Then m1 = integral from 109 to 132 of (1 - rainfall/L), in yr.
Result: 0.9 yr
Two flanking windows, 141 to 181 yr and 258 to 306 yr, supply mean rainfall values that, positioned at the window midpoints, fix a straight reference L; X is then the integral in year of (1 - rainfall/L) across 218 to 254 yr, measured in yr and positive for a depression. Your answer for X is 3.4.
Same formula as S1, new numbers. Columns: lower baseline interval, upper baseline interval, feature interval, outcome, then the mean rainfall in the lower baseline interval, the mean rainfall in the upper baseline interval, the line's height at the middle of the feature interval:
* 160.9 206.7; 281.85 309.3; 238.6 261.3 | 1.4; 3.43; 3.53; 3.49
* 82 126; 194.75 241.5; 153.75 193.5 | 1.3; 3.96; 3.25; 3.53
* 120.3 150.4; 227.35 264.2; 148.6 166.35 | 1.1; 3.71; 3.2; 3.61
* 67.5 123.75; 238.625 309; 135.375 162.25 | 1.9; 4.06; 3.43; 3.87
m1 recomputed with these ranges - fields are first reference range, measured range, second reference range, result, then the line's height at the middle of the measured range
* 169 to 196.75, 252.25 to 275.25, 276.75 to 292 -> 1.6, 3.57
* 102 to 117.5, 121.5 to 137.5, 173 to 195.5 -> 0.6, 3.83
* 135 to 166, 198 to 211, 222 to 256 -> -0.3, 3.32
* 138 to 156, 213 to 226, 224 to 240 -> -0.3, 3.15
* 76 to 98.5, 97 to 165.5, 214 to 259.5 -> 2.3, 3.84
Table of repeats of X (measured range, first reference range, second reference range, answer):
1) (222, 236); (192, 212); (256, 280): 1.46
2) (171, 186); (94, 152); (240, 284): 0.62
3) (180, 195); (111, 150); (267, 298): 1.23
